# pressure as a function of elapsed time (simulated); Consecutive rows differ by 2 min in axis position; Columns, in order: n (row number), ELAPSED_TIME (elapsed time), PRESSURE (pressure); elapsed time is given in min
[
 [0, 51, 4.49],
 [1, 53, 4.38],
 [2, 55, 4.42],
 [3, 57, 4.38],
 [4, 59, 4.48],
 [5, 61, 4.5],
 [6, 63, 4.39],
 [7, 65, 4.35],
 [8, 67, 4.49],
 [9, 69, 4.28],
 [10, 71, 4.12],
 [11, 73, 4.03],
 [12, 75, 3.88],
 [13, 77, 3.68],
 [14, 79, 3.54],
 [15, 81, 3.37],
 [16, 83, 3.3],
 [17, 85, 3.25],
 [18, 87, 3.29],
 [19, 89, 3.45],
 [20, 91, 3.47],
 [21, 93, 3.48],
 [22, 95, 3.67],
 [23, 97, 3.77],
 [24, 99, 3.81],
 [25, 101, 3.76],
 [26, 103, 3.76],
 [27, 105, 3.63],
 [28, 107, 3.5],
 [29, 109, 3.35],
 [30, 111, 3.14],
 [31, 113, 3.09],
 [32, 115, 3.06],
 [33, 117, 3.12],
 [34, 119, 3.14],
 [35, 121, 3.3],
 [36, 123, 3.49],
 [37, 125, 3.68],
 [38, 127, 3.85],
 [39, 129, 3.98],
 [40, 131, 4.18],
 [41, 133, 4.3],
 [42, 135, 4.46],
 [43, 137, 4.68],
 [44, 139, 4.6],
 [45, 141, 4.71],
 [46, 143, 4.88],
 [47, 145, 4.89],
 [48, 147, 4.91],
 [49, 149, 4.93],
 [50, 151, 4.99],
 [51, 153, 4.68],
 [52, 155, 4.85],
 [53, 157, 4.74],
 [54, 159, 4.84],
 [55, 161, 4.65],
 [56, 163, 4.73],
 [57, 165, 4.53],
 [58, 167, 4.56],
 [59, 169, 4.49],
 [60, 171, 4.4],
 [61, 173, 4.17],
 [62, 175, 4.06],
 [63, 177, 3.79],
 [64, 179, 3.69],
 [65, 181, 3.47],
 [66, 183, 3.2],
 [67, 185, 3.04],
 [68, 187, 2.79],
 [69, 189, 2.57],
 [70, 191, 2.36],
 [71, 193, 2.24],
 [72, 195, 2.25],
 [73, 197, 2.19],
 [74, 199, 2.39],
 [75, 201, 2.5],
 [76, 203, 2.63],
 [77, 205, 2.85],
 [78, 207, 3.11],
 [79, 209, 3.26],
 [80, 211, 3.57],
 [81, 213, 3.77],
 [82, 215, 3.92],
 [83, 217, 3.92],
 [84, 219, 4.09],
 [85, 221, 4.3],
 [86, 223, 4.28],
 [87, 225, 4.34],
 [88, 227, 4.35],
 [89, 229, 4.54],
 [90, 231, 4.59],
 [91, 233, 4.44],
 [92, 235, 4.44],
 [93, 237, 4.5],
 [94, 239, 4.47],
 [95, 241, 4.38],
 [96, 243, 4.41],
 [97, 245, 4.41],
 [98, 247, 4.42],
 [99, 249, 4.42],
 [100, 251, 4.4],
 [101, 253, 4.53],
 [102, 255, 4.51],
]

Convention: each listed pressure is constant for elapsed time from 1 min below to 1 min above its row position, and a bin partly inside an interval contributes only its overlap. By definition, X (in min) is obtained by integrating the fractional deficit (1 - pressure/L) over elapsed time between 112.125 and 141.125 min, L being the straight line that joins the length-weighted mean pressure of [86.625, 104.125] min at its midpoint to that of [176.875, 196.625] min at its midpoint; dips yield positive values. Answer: -4.0 min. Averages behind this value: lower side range 3.62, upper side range 2.88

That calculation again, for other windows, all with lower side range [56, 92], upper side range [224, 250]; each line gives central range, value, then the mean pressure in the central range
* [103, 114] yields 1.74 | 3.38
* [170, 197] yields 6.74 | 3.19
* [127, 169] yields -4.90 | 4.63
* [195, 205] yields 4.32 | 2.45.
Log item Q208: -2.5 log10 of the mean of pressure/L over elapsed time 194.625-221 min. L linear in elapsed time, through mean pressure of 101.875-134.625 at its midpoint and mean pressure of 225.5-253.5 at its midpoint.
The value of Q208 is 0.31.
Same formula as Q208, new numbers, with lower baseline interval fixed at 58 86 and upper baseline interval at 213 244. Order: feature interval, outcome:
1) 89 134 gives 0.141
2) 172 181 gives 0.087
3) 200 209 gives 0.446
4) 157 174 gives -0.095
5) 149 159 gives -0.164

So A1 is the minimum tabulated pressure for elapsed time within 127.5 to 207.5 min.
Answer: 2.19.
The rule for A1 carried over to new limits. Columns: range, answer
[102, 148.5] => 3.06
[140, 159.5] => 4.68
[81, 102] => 3.25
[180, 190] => 2.57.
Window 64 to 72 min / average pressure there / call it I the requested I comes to 4.31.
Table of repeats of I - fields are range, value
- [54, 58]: 4.4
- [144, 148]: 4.9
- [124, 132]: 3.92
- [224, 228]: 4.34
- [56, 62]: 4.45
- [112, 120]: 3.1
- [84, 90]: 3.33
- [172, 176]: 4.12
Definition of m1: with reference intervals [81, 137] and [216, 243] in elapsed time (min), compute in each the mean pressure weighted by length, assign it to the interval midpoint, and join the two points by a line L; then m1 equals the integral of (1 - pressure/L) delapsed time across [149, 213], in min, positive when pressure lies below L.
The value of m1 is 6.3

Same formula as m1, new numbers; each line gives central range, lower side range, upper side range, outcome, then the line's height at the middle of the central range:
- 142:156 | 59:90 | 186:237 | -4.7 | 3.65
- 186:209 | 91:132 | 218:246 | 8.8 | 4.15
